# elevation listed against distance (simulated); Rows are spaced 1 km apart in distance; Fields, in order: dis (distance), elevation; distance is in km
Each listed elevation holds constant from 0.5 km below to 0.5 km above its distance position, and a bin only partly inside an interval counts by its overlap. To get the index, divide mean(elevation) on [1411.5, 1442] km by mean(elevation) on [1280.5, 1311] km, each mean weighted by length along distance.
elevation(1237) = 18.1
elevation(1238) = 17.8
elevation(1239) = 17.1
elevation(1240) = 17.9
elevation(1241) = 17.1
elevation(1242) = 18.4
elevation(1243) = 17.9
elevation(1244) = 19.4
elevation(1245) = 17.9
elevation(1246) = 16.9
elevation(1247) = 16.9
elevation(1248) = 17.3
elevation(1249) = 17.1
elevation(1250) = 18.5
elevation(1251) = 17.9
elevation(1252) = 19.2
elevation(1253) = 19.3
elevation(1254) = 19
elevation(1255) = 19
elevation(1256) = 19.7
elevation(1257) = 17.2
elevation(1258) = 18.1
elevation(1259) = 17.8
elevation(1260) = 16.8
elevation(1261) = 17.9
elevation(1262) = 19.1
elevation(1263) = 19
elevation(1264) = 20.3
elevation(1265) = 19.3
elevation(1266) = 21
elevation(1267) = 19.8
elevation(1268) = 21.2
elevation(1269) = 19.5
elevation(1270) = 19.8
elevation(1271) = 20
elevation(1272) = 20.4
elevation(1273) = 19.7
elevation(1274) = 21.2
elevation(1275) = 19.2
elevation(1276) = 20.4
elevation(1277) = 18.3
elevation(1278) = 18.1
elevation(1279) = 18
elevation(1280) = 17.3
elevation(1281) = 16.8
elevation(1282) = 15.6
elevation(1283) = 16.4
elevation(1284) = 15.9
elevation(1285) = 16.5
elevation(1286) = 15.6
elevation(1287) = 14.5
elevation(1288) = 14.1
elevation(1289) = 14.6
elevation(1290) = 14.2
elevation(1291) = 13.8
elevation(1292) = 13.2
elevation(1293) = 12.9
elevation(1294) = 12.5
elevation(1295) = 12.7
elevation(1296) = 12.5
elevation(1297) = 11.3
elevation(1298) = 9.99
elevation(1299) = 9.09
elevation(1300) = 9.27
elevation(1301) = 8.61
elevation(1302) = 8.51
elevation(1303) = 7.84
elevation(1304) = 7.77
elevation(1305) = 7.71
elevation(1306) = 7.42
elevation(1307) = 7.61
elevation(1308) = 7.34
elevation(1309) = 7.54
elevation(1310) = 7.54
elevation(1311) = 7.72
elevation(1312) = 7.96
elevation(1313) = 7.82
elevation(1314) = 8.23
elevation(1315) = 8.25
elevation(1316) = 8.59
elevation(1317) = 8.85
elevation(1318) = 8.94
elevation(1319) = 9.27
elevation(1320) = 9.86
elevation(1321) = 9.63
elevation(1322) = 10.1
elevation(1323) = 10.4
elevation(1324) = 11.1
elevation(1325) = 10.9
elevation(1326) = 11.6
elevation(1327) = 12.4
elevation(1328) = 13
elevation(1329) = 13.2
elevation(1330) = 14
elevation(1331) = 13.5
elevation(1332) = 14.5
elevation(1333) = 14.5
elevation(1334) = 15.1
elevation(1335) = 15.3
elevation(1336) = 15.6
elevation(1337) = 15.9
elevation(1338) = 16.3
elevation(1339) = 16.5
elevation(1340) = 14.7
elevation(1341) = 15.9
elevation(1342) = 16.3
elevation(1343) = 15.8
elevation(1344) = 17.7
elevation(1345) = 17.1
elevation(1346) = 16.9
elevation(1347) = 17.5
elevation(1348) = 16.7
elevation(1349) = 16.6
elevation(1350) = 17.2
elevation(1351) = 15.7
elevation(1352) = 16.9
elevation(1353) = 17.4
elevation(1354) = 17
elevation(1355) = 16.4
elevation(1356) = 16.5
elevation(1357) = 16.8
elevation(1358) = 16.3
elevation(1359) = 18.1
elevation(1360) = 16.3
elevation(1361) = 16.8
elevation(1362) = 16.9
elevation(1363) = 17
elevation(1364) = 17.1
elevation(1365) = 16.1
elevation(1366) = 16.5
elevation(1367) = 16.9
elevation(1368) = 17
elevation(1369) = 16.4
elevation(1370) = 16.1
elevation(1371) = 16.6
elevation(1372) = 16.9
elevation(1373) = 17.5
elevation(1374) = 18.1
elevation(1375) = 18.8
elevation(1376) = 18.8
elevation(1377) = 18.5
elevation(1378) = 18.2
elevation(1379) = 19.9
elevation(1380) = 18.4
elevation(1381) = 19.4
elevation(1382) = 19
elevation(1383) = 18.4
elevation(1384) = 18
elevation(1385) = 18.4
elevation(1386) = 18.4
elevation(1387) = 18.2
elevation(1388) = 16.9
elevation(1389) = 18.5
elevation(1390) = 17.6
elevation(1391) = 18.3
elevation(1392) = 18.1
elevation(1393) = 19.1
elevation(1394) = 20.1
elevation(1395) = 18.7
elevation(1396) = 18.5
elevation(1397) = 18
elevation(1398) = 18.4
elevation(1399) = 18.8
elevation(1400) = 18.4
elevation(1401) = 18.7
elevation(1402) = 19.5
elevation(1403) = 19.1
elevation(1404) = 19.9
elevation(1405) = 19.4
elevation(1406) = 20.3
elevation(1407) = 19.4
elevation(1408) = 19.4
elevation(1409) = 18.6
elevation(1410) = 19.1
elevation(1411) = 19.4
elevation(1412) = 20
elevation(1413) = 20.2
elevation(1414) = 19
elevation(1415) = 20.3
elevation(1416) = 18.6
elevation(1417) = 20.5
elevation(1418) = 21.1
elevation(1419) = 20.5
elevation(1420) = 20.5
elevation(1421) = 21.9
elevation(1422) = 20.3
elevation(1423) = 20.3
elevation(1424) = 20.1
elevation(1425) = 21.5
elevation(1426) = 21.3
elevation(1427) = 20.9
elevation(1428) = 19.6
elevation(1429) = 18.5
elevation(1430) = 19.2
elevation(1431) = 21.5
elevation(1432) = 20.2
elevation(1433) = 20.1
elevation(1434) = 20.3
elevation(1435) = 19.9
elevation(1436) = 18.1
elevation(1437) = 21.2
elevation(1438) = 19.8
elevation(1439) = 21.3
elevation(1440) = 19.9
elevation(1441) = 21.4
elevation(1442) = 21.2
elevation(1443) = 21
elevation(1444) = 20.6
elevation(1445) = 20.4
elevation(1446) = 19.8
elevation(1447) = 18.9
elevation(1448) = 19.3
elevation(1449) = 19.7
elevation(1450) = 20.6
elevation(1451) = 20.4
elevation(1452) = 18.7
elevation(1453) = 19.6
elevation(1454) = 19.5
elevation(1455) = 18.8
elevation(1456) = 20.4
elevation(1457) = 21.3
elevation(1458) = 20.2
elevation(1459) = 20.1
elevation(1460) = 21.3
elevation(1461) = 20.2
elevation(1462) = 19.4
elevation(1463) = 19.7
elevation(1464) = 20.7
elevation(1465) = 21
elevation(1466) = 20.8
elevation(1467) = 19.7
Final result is 1.75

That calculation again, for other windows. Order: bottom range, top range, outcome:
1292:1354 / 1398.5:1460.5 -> 1.64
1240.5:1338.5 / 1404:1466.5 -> 1.39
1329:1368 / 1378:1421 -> 1.18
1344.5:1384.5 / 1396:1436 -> 1.14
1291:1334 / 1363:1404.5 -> 1.77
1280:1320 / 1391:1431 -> 1.79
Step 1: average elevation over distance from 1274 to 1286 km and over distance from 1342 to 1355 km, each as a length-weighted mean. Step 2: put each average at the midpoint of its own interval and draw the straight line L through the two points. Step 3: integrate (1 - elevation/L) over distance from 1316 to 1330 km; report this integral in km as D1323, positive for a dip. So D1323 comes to 5.2 km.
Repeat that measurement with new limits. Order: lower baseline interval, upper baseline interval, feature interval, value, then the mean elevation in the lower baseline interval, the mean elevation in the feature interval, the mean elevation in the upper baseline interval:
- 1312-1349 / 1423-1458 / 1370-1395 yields -2.9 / 13.1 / 18.3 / 20.1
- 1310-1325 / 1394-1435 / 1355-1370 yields -2.9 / 9.06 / 16.7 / 19.8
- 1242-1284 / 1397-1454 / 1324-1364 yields 7.5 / 18.6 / 15.7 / 19.9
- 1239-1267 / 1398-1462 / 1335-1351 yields 2.3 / 18.4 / 16.4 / 20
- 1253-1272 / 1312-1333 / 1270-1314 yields 6.4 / 19.2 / 13.2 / 10.7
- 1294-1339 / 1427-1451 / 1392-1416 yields -2.4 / 10.7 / 19.2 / 20.1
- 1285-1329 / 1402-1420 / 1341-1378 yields -4.7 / 10.4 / 17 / 19.7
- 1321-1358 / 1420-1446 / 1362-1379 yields -0.5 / 15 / 17.3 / 20.4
